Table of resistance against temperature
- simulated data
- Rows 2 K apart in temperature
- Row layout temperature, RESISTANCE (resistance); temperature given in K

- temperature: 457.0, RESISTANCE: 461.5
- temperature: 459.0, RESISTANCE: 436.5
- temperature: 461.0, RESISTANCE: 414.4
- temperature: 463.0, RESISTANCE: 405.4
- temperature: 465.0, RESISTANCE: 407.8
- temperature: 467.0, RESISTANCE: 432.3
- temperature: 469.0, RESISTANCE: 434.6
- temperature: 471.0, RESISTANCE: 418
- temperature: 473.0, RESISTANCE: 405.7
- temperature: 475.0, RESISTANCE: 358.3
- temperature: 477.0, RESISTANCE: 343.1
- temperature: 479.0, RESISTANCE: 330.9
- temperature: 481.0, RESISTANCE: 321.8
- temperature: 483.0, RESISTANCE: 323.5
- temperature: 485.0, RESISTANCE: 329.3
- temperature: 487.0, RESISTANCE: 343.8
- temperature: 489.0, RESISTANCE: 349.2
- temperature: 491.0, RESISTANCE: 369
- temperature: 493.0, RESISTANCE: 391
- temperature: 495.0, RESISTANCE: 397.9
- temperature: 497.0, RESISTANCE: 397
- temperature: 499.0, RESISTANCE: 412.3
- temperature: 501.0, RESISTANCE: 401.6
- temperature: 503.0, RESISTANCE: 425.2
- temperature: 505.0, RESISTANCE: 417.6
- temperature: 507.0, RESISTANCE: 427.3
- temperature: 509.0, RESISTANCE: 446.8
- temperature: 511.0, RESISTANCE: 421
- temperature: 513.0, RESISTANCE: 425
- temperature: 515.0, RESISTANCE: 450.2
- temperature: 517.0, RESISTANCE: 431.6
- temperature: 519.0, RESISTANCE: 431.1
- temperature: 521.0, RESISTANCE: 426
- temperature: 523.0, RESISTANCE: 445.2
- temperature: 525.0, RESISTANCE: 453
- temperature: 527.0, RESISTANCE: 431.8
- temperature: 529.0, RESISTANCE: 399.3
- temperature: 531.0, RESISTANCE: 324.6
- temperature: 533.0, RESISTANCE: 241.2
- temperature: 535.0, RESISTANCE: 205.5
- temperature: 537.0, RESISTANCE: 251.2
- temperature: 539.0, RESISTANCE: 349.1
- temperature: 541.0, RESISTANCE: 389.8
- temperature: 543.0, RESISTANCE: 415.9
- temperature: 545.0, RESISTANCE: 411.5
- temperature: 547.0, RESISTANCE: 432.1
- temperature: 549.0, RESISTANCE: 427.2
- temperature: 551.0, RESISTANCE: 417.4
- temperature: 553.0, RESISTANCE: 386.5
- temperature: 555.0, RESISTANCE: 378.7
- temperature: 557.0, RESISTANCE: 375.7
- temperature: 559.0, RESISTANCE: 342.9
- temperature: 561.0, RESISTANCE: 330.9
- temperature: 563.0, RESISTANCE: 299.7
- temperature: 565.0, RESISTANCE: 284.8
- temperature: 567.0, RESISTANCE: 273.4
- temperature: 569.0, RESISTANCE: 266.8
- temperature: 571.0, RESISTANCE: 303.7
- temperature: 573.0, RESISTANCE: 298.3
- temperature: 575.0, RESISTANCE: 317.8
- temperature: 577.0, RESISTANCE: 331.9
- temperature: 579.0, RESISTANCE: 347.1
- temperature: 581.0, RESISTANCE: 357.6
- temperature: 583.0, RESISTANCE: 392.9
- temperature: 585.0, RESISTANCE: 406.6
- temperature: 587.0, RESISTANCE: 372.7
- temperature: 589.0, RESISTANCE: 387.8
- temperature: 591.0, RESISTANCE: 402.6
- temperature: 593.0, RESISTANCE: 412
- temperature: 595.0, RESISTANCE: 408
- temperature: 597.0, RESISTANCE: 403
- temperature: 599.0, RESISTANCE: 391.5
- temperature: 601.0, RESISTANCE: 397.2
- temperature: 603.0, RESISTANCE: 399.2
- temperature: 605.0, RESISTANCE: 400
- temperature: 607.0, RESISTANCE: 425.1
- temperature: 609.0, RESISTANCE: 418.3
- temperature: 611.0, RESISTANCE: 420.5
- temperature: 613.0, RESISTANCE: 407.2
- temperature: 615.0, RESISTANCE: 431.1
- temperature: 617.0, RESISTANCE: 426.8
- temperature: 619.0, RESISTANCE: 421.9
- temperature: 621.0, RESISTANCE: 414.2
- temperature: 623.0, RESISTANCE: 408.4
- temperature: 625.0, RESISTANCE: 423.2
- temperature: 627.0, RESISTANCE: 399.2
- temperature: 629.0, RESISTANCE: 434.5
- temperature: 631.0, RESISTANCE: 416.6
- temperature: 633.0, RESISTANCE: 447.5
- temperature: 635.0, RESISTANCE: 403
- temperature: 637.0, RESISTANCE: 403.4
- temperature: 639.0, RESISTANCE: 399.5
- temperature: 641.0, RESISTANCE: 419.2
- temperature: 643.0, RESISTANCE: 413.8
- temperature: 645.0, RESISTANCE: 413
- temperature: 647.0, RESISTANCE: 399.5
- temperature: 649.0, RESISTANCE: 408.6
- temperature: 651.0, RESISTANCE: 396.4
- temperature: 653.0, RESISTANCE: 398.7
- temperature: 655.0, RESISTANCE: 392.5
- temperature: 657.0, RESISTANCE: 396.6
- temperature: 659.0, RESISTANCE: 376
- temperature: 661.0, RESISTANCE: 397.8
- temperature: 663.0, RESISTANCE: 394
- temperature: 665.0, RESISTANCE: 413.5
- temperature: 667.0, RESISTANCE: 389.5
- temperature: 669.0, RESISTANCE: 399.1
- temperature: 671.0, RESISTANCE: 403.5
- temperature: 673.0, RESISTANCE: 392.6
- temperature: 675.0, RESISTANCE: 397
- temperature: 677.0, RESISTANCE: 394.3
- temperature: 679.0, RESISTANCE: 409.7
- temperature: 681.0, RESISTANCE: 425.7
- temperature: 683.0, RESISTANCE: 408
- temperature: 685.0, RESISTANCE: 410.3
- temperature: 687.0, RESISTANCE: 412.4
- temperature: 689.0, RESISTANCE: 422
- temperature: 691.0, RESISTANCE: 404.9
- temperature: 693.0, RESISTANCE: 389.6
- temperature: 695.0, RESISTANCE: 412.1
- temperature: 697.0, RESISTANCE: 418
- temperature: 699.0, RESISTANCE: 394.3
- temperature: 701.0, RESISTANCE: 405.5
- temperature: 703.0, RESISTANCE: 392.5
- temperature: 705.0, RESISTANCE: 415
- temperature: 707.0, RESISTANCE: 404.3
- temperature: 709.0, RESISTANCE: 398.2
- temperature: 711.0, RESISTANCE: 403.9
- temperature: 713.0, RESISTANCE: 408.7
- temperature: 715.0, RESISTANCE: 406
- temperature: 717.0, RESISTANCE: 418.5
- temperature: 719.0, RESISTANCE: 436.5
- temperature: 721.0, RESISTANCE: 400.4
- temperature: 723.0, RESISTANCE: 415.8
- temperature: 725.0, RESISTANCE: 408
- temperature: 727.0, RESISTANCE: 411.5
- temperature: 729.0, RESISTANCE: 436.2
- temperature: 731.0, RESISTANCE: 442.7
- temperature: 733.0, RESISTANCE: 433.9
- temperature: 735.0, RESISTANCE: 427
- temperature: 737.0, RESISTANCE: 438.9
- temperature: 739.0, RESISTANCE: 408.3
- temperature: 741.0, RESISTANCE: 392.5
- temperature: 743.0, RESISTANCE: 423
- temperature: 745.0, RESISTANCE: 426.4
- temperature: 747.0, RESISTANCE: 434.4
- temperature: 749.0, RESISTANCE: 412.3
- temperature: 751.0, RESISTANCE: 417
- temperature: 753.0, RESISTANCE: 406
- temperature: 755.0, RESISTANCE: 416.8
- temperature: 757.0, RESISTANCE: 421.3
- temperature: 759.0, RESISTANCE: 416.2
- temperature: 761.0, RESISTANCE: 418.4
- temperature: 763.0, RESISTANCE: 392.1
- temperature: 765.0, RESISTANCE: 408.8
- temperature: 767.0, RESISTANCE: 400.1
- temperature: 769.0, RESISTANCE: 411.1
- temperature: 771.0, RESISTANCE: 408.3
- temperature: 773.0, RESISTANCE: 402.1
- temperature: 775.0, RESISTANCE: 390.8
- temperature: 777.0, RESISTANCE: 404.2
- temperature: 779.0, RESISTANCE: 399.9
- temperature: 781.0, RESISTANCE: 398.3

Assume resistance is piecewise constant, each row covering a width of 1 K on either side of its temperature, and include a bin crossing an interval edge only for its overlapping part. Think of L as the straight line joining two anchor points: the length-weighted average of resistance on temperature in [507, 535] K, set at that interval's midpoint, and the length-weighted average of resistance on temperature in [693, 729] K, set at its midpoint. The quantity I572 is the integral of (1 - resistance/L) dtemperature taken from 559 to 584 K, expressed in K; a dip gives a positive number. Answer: 5.3 K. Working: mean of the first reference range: 403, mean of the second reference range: 409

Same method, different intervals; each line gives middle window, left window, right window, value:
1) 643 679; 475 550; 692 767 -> 0.5 K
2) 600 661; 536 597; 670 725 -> -4.3 K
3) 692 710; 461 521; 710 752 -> 0.6 K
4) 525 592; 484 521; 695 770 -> 9.1 K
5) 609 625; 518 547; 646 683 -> -1.2 K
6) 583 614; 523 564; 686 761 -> -1.9 K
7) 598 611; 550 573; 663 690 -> -1.7 K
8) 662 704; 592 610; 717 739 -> 1.4 K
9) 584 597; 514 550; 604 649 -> 0.2 K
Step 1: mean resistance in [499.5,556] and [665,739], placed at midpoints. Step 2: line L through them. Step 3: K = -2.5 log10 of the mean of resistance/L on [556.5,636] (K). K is 0.06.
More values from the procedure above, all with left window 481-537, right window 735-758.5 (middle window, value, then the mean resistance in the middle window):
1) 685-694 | 0.01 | 408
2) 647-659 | 0.02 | 397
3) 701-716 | 0.02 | 404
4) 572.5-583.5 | 0.16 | 341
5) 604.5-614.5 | -0.04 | 416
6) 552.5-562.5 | 0.10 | 359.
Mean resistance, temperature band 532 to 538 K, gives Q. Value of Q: 233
